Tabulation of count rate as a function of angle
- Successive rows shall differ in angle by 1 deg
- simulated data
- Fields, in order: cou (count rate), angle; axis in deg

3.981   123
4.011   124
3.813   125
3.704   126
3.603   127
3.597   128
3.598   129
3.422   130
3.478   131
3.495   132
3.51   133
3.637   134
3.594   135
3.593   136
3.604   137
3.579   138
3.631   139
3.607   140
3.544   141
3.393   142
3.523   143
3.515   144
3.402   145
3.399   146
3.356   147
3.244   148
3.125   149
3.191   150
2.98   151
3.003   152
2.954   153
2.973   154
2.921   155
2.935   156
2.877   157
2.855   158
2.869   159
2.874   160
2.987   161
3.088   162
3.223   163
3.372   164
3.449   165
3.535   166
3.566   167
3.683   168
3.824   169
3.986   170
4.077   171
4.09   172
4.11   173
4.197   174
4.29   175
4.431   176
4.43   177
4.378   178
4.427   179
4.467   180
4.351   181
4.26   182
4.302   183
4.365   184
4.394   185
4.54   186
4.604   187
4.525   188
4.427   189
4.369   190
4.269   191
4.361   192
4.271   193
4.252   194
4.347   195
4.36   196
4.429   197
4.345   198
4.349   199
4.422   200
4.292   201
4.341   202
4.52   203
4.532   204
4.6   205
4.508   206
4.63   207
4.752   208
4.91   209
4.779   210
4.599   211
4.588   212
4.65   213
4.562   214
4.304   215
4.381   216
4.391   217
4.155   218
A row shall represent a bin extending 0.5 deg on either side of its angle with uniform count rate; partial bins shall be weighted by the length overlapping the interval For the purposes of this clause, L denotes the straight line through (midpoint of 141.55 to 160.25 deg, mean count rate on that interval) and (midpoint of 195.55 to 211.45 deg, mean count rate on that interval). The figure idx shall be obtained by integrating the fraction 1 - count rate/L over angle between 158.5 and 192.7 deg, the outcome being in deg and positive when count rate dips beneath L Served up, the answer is -1.88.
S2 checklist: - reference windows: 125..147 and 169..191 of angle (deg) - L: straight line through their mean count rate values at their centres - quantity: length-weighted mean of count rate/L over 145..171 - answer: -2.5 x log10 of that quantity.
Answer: 0.21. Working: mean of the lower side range 3.55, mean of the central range 3.23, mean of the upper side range 4.32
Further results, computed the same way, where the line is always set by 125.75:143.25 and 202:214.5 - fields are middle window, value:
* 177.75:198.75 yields -0.012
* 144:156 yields 0.199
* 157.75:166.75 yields 0.246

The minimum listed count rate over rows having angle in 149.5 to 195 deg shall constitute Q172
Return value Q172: 2.855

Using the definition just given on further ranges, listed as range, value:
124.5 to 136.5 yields 3.422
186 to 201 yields 4.252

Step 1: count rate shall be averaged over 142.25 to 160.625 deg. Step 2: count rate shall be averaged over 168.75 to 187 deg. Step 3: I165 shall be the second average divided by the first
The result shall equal 1.4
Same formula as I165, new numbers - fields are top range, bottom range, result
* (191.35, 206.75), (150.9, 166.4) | 1.44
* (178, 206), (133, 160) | 1.34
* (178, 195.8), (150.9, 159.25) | 1.50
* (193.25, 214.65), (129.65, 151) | 1.30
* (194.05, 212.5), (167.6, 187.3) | 1.06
